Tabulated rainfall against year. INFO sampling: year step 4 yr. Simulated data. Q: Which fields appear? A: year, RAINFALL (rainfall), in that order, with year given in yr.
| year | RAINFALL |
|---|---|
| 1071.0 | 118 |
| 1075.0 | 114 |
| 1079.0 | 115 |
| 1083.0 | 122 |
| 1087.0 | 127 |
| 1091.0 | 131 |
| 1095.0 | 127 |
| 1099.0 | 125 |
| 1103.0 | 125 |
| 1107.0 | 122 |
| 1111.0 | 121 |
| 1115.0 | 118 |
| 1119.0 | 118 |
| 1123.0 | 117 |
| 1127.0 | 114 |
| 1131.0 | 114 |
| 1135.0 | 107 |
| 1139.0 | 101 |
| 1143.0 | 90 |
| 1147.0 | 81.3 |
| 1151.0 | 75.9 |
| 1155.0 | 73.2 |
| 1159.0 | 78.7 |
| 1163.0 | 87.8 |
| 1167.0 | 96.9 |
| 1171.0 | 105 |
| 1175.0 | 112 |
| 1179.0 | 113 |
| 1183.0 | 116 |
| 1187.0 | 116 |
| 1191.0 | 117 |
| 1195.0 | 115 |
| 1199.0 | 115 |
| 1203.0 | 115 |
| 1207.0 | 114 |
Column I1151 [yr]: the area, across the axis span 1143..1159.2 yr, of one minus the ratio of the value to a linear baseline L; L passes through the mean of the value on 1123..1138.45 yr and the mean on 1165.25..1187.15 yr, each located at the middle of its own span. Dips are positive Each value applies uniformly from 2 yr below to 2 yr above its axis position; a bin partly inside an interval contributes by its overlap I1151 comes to 4.7 yr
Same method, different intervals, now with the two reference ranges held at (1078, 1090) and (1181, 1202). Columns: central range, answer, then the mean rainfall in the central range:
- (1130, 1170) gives 9.5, 90.4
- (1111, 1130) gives 0.5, 117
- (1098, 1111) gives -0.2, 123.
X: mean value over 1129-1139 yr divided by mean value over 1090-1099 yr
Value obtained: 0.8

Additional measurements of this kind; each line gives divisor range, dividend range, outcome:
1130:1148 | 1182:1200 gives 1.17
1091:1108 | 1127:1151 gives 0.78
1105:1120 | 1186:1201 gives 0.97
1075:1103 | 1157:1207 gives 0.87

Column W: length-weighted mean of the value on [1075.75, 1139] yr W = 119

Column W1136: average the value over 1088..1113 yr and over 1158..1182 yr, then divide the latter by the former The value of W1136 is 0.80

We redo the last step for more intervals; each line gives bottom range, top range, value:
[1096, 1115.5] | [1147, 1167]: 0.66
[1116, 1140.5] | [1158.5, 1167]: 0.78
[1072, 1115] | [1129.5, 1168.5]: 0.74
